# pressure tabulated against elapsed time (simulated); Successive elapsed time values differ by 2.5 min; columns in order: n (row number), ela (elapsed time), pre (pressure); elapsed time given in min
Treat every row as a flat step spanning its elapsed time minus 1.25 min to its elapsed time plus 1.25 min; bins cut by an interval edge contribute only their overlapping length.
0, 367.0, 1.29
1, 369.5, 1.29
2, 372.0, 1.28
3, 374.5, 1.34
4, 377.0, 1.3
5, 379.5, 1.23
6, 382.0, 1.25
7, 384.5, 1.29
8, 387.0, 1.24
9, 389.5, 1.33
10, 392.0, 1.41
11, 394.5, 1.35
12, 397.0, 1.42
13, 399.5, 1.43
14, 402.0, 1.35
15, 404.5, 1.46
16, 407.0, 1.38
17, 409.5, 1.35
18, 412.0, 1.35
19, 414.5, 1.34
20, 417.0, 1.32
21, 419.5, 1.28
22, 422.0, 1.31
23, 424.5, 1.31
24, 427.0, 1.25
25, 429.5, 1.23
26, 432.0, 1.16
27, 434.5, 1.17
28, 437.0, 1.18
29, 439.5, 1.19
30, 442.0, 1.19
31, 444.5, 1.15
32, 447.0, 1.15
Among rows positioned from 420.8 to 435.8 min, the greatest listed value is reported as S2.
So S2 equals 1.31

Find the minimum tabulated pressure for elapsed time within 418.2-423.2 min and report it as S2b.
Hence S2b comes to 1.28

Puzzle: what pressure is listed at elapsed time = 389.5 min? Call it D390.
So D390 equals 1.33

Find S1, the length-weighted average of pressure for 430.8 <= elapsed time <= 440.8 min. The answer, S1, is 1.18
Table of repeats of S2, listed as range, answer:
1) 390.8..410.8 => 1.46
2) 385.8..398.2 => 1.42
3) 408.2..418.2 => 1.35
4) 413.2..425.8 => 1.34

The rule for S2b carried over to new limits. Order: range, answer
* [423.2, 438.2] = 1.16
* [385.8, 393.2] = 1.24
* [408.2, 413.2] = 1.35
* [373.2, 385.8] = 1.23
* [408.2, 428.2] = 1.25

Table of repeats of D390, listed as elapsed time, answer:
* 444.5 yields 1.15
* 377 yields 1.3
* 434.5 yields 1.17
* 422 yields 1.31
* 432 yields 1.16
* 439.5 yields 1.19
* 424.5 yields 1.31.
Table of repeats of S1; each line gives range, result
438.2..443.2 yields 1.19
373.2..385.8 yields 1.28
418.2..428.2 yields 1.29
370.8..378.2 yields 1.31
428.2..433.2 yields 1.2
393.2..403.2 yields 1.39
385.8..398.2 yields 1.35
